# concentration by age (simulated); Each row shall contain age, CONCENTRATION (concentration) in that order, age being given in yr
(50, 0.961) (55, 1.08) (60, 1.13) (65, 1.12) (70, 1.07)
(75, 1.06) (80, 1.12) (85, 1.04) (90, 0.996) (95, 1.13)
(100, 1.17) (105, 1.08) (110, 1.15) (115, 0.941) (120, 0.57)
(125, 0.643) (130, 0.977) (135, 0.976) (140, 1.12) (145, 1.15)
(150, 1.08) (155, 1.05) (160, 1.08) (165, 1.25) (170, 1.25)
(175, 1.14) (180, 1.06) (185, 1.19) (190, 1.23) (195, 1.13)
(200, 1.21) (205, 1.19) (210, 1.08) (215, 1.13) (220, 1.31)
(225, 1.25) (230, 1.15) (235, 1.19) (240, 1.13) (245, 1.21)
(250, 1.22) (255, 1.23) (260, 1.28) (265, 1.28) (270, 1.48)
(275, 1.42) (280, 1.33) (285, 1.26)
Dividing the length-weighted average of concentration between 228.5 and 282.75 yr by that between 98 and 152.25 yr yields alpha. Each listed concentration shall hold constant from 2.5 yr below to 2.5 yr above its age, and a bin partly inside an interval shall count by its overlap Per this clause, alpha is 1.3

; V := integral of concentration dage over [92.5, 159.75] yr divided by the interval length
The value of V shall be 1.01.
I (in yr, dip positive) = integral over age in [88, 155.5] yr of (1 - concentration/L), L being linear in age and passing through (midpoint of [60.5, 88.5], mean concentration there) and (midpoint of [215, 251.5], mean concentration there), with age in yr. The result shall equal 7.06 yr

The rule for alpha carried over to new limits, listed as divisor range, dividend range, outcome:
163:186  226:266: 1.03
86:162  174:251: 1.17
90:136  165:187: 1.22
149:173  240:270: 1.09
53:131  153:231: 1.15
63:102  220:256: 1.11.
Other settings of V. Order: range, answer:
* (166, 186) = 1.16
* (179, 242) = 1.18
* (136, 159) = 1.09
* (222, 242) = 1.18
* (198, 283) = 1.24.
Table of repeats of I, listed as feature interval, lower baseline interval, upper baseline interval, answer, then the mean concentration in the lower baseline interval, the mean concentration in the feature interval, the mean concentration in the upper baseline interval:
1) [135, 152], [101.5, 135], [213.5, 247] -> -2.2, 0.908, 1.1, 1.2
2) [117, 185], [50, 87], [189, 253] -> 6.4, 1.08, 1.03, 1.19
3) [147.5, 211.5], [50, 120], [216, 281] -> 1.5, 1.06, 1.15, 1.26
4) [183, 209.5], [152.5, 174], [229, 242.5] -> -0.6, 1.16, 1.18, 1.16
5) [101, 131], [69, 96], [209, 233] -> 5.3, 1.07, 0.903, 1.19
